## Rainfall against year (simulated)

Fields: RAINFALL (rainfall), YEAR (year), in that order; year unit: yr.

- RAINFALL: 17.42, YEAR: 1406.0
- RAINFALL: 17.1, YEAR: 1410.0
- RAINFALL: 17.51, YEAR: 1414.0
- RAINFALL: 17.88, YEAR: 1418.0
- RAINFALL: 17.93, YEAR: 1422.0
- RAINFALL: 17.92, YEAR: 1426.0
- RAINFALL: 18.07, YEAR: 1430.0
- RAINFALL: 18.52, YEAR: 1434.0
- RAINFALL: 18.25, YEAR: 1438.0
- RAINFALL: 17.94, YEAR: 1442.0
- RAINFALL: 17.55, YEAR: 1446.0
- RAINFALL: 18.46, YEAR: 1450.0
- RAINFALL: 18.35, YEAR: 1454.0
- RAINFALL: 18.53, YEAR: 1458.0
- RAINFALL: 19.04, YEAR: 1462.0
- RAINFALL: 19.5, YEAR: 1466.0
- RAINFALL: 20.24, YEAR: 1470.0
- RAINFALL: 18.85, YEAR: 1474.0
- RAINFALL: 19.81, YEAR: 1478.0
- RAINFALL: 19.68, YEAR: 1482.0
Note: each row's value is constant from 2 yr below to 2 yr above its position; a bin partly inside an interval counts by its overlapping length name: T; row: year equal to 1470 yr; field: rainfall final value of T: 20.24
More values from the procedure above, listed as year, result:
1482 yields 19.68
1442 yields 17.94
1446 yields 17.55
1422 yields 17.93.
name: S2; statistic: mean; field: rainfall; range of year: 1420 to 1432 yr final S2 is 18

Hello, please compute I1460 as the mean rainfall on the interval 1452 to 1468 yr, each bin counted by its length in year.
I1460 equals 18.9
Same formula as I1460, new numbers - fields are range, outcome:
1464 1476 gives 19.5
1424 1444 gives 18.1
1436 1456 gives 18.1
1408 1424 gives 17.6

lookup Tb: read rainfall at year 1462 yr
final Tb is 19.04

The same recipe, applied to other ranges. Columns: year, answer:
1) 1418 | 17.88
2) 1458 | 18.53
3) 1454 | 18.35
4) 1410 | 17.1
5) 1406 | 17.42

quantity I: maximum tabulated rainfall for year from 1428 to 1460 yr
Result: 18.53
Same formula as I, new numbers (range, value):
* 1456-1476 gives 20.24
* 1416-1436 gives 18.52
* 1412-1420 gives 17.88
